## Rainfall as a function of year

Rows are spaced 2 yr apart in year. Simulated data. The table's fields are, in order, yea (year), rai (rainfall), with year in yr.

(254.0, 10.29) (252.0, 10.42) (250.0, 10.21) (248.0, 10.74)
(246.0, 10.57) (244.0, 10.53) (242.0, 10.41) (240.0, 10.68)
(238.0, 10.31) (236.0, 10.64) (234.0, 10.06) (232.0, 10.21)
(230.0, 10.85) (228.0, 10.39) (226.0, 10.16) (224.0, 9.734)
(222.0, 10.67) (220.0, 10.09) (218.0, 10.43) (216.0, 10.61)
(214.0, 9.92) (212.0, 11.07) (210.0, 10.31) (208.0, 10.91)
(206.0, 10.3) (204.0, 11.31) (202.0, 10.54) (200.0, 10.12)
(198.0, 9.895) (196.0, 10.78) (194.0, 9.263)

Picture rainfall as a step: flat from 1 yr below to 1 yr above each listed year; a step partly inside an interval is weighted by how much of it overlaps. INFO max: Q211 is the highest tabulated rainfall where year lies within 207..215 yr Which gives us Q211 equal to 11.07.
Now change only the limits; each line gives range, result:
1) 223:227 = 10.16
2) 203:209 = 11.31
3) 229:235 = 10.85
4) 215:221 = 10.61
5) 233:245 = 10.68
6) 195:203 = 10.78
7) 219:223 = 10.67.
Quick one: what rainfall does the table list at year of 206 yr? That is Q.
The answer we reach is 10.3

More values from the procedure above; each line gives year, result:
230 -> 10.85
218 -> 10.43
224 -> 9.734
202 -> 10.54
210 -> 10.31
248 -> 10.74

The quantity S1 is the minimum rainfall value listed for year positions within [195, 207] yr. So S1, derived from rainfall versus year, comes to 9.895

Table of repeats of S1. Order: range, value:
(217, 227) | 9.734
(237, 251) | 10.21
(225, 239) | 10.06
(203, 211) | 10.3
